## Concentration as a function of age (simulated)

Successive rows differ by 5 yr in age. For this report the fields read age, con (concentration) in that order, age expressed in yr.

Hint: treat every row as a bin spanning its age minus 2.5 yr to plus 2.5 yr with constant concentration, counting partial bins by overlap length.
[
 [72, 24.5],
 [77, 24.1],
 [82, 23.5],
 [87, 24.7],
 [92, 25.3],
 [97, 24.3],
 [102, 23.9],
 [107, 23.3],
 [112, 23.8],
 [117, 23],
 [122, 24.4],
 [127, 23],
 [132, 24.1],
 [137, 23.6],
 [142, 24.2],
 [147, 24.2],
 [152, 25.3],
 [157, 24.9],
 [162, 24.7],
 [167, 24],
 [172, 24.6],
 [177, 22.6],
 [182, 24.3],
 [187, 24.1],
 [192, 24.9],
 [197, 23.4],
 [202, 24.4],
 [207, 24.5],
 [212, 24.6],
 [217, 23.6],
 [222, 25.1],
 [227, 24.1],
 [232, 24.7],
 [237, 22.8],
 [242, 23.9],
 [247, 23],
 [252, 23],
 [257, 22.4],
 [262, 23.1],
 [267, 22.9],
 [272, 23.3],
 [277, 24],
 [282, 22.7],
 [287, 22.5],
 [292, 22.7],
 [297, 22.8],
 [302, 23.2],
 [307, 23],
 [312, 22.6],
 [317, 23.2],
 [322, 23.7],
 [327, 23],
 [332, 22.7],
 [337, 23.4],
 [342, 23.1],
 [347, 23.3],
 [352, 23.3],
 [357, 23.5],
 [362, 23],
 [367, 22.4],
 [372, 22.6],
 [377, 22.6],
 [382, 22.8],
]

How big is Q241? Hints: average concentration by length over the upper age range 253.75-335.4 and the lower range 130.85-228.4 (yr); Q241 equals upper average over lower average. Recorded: 0.95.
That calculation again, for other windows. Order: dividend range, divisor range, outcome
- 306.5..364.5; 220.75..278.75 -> 0.99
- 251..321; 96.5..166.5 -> 0.96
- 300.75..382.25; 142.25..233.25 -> 0.95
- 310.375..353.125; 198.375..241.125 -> 0.96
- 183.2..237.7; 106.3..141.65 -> 1.03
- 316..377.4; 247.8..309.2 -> 1.00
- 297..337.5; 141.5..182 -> 0.95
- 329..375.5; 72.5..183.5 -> 0.96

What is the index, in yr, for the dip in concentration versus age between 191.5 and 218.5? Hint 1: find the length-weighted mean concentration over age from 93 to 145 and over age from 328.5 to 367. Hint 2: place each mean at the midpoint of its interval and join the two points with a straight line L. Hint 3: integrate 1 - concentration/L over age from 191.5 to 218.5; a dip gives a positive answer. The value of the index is -0.7 yr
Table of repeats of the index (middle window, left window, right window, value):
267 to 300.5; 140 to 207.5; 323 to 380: 0.7 yr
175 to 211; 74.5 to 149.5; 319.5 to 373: -0.6 yr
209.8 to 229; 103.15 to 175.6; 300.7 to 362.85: -0.5 yr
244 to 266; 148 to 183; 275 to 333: 0.5 yr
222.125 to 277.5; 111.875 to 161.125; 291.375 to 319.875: -0.3 yr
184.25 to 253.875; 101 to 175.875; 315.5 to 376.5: -1.0 yr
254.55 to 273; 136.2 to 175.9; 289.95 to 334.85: 0.4 yr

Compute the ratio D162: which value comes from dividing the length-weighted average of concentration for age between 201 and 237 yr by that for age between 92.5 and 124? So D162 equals 1.0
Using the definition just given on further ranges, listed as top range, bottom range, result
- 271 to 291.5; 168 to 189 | 0.97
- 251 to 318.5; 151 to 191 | 0.94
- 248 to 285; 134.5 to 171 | 0.94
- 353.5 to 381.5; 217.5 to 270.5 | 0.97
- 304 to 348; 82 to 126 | 0.96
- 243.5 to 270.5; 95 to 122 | 0.97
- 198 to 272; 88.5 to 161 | 0.98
